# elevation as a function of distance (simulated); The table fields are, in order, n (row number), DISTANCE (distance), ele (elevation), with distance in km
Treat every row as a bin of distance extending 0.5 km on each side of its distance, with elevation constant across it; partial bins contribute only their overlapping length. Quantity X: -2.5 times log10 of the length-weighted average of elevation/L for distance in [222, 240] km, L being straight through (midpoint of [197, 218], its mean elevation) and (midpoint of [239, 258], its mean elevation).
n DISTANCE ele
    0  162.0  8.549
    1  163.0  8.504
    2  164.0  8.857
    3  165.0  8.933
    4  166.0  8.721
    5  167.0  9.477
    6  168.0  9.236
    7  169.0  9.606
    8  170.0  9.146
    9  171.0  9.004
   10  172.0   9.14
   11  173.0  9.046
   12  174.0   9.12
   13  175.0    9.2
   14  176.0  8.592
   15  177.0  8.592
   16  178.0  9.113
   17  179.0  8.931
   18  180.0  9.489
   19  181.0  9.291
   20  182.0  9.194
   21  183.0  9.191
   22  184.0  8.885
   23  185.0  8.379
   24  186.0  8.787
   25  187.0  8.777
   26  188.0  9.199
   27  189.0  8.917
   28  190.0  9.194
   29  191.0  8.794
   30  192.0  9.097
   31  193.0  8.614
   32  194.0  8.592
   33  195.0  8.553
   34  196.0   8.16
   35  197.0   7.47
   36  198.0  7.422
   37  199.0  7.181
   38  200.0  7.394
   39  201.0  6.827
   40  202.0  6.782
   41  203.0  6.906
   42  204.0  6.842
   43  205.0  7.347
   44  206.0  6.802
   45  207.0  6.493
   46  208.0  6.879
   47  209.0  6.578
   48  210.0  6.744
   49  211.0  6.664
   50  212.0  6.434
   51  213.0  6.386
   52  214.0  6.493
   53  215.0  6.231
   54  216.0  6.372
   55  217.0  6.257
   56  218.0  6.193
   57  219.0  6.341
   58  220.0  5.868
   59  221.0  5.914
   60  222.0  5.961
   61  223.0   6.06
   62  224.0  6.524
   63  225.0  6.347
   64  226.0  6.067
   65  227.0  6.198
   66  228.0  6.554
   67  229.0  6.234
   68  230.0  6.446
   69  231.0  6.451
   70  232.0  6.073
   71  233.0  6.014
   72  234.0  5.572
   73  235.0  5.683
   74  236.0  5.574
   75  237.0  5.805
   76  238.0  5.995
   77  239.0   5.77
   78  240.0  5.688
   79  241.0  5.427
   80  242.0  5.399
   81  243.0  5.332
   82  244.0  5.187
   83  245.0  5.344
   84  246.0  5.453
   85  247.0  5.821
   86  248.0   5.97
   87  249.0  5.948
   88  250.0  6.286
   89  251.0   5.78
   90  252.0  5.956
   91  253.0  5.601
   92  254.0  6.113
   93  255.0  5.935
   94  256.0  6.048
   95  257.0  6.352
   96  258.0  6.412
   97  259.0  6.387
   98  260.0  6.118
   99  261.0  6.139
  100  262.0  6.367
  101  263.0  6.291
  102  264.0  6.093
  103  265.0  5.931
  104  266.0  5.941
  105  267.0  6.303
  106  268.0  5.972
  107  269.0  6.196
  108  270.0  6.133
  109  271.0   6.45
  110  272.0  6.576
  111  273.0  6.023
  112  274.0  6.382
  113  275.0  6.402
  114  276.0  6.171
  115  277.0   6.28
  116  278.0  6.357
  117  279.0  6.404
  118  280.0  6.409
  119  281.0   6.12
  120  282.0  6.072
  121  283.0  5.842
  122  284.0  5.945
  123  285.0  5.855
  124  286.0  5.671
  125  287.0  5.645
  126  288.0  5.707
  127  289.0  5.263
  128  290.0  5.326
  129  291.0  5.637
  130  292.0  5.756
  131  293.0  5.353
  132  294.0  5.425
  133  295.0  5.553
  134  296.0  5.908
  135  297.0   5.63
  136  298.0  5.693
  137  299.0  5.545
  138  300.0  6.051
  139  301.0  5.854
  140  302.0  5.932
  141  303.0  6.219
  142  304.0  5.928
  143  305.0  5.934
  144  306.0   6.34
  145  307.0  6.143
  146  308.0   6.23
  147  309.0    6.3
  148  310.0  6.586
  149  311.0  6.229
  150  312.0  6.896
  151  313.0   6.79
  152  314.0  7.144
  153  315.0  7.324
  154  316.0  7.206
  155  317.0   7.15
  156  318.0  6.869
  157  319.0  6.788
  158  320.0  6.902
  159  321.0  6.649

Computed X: 0.02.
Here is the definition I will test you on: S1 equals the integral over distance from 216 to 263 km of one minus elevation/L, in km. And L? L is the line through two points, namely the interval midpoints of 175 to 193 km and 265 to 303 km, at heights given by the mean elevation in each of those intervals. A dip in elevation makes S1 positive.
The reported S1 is 8.3 km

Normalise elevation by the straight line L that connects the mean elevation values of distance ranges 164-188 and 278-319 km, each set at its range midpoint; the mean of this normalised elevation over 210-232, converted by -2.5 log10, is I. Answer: 0.26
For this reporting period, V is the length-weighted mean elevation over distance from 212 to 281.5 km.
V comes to 6.07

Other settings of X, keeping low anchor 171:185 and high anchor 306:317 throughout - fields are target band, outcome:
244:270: 0.26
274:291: 0.20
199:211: 0.24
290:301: 0.23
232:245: 0.38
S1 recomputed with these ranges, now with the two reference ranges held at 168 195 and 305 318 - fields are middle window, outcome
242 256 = 3.7 km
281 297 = 3.2 km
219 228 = 2.3 km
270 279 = 1.2 km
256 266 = 1.8 km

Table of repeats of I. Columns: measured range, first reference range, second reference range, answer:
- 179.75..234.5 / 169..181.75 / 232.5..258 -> 0.055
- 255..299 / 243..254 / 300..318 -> 0.012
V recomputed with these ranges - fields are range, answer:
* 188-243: 6.72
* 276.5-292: 5.9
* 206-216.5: 6.54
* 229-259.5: 5.87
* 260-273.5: 6.18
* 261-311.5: 6.01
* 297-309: 5.99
